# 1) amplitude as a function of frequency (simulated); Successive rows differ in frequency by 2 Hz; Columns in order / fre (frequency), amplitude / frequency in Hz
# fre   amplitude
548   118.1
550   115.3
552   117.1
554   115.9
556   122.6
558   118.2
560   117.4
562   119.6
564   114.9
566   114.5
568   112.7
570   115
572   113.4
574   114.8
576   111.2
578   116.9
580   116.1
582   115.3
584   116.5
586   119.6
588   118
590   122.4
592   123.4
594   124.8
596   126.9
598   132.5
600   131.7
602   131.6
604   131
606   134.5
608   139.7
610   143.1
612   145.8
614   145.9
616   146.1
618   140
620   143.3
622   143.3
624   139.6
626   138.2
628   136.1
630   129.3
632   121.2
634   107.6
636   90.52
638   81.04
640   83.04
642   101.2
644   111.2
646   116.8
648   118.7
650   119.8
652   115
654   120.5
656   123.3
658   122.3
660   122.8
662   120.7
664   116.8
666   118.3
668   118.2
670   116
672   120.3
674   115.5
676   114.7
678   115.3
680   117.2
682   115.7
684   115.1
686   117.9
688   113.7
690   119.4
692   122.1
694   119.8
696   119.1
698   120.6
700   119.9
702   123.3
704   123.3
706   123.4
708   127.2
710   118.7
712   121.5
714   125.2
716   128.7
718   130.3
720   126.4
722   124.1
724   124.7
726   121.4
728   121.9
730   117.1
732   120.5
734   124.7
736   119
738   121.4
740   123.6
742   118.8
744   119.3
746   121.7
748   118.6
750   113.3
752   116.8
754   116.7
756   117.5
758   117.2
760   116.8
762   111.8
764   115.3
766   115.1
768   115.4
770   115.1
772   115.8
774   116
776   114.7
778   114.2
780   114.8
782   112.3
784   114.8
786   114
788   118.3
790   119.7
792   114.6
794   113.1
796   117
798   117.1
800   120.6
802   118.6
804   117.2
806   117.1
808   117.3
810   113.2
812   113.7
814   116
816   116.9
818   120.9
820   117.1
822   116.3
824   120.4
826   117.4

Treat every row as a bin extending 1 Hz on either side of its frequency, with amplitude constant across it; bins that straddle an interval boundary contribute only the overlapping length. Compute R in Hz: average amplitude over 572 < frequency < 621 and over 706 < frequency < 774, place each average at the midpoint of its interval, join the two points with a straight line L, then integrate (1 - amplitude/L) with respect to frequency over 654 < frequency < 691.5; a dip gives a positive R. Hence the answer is 1.8 Hz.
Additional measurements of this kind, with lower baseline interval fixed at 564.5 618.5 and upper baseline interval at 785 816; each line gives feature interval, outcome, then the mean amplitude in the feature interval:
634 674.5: 3.47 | 112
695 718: -0.47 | 123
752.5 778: 0.54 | 116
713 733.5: -0.70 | 124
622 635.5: -0.45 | 128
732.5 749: -0.24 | 121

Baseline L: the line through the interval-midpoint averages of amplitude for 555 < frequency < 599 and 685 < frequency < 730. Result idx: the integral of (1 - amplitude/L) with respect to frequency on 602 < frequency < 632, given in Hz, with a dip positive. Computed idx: -4.8 Hz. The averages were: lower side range 118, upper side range 122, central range 139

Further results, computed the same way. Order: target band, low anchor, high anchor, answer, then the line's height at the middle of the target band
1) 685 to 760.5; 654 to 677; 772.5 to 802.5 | -2.16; 118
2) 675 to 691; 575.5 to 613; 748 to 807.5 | 0.70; 121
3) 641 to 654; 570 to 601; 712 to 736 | 0.79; 122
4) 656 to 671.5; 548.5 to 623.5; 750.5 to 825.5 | 0.27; 122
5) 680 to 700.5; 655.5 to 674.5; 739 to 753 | 0.17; 119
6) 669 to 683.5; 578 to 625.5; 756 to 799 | 0.97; 125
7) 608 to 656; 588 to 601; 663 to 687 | -0.68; 122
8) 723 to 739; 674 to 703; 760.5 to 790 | -0.66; 117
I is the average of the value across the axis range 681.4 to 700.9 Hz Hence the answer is 118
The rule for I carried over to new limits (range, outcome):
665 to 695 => 117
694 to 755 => 122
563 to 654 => 123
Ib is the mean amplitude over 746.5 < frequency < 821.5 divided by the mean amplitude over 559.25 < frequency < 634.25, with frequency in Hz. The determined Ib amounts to 0.91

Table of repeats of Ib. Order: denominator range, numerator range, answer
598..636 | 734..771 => 0.87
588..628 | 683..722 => 0.90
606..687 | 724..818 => 0.96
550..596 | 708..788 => 1.01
